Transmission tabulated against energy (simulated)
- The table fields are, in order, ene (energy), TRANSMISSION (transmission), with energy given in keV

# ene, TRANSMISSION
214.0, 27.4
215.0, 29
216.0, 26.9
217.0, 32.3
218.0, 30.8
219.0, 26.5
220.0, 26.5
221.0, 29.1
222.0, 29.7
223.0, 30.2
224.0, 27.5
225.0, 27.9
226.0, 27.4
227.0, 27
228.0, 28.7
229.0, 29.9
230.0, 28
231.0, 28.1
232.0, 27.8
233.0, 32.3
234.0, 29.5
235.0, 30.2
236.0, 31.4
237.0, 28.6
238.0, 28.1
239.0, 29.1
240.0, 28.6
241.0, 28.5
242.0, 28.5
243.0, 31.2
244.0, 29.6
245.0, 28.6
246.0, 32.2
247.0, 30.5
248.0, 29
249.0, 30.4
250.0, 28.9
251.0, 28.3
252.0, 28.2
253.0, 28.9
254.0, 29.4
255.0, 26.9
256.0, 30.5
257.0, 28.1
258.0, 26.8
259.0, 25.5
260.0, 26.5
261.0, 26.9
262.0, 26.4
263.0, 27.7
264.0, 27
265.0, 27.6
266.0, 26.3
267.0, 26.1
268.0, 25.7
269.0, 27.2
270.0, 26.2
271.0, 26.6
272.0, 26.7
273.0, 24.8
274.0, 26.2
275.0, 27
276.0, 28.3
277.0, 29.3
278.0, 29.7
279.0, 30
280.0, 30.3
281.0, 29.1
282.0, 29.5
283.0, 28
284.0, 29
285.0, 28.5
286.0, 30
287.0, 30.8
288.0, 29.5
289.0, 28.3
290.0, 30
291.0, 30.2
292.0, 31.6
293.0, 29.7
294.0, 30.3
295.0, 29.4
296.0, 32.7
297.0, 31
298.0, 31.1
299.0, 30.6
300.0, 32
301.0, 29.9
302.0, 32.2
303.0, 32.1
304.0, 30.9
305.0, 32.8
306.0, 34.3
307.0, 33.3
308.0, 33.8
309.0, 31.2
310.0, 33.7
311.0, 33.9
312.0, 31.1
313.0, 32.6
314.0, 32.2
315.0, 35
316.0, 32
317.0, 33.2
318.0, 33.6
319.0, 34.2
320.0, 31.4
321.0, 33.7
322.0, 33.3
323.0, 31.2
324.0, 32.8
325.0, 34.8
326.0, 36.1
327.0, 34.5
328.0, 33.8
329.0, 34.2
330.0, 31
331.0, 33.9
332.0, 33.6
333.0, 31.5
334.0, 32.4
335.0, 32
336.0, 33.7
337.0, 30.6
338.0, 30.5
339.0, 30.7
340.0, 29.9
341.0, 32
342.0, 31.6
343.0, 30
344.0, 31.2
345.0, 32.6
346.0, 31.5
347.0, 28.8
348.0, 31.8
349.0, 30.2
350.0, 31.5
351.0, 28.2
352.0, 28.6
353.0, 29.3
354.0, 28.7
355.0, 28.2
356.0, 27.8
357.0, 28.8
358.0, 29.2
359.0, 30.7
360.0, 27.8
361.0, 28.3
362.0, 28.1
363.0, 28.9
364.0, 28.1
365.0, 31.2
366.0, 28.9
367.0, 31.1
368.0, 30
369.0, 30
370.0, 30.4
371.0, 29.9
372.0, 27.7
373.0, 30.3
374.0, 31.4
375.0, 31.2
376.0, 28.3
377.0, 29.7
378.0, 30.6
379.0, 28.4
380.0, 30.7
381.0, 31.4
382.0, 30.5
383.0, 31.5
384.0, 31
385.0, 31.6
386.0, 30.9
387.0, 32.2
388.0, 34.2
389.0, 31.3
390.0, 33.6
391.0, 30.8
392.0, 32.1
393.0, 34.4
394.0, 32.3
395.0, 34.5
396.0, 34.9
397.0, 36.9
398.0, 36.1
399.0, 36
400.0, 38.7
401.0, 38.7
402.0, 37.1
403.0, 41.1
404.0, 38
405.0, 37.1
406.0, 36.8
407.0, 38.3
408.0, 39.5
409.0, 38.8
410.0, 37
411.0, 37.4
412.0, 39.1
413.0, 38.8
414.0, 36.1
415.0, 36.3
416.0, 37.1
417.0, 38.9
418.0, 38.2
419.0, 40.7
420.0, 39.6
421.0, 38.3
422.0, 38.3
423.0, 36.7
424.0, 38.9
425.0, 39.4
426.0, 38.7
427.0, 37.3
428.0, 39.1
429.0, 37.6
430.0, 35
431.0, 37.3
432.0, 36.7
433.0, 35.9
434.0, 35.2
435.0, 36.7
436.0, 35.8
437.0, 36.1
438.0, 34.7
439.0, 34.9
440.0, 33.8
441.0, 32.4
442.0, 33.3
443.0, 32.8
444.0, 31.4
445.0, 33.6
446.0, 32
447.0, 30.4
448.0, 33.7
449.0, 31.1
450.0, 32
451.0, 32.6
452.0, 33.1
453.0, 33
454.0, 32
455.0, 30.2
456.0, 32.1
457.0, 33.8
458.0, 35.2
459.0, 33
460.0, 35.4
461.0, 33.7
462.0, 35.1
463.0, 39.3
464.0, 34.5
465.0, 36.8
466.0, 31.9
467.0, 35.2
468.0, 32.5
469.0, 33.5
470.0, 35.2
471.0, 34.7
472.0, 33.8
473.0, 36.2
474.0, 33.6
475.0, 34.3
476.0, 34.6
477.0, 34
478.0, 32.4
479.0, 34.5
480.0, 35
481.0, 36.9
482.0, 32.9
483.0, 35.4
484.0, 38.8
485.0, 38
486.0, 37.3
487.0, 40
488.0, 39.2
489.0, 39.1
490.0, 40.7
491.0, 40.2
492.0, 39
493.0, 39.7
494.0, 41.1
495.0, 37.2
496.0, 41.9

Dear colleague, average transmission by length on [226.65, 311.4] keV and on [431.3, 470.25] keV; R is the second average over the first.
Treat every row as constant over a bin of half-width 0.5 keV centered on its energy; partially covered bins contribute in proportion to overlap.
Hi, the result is 1.16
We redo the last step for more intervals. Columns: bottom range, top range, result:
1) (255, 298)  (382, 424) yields 1.27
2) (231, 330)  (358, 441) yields 1.14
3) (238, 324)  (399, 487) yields 1.20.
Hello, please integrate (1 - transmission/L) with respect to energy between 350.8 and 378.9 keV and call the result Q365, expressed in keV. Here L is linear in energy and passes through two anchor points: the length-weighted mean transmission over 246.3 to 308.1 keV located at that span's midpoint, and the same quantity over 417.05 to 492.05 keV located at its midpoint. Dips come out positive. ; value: 2.5 keV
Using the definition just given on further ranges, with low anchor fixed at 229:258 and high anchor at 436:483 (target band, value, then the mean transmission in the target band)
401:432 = -4.88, 38.1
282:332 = -2.21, 31.9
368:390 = 0.97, 30.7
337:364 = 1.46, 29.8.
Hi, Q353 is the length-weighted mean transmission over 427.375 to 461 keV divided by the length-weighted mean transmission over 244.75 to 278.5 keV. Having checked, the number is 1.2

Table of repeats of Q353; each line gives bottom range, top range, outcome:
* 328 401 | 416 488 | 1.13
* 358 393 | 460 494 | 1.19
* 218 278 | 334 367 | 1.06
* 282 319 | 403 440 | 1.19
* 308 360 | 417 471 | 1.10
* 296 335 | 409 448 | 1.11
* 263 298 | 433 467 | 1.18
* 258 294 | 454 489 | 1.25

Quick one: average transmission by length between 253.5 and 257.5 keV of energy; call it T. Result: 28.7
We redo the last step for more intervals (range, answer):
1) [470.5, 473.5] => 34.9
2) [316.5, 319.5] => 33.7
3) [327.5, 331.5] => 33.2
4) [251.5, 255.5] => 28.3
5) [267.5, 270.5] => 26.4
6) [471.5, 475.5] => 34.5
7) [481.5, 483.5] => 34.1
